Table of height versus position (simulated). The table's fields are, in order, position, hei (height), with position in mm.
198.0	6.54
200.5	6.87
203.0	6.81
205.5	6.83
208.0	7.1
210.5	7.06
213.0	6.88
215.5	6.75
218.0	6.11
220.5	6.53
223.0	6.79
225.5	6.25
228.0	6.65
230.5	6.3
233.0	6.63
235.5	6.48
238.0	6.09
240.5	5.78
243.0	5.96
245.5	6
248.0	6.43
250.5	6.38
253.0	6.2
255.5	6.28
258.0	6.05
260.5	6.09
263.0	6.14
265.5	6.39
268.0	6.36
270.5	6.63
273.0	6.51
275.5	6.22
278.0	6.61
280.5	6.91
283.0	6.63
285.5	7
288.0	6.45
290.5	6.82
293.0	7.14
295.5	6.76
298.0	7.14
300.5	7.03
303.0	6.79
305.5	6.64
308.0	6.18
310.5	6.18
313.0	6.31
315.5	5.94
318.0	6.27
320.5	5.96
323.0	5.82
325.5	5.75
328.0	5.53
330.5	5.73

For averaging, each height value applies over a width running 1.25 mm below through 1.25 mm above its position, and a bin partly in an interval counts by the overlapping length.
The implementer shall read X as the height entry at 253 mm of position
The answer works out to 6.2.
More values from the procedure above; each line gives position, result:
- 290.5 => 6.82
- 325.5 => 5.75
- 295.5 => 6.76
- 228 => 6.65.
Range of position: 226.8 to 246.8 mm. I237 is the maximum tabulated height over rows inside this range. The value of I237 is 6.65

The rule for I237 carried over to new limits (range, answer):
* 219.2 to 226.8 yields 6.79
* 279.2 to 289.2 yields 7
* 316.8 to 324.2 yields 6.27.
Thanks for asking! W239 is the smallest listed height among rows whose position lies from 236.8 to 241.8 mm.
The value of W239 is 5.78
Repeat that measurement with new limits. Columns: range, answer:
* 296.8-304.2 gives 6.79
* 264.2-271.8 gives 6.36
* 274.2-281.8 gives 6.22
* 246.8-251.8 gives 6.38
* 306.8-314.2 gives 6.18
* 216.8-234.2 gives 6.11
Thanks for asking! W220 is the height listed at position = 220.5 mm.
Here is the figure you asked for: 6.53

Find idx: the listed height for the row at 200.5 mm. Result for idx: 6.87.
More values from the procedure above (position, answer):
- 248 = 6.43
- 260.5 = 6.09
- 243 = 5.96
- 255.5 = 6.28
